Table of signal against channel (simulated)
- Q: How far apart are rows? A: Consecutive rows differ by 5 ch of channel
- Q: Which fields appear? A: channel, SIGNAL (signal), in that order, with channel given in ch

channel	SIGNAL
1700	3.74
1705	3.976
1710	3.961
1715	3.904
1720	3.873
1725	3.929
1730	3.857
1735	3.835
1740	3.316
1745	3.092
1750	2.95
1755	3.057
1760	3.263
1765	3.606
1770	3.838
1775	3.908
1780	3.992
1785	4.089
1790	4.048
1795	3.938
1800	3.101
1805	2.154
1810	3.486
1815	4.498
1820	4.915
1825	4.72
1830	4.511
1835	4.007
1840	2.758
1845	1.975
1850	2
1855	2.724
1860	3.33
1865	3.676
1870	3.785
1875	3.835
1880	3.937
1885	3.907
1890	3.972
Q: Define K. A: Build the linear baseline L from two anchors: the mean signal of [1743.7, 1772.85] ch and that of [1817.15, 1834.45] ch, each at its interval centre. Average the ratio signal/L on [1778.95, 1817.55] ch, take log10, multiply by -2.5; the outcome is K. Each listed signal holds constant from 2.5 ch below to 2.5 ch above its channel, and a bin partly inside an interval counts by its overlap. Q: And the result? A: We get 0.12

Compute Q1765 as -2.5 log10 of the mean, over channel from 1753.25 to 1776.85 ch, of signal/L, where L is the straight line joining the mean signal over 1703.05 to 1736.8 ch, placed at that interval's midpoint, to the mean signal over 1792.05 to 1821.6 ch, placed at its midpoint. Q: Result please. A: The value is 0.07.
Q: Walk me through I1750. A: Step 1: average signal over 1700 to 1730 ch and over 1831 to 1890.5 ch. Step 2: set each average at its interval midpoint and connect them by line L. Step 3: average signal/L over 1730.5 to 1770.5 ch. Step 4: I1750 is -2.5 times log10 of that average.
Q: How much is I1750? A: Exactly 0.12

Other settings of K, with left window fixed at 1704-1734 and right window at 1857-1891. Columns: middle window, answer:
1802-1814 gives 0.25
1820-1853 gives 0.11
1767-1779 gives -0.01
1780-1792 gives -0.06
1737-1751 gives 0.22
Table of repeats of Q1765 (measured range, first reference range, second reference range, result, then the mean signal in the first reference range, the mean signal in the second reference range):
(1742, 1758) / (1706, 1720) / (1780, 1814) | 0.23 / 3.93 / 3.55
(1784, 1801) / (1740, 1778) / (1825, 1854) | -0.16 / 3.39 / 3.18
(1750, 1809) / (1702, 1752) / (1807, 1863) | 0.03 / 3.68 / 3.53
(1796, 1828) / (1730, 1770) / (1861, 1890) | -0.07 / 3.37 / 3.81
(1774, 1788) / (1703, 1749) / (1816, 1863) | -0.12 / 3.72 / 3.47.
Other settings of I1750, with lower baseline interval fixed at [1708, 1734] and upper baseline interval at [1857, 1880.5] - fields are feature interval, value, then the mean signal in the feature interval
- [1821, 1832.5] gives -0.24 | 4.65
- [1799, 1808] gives 0.41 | 2.6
